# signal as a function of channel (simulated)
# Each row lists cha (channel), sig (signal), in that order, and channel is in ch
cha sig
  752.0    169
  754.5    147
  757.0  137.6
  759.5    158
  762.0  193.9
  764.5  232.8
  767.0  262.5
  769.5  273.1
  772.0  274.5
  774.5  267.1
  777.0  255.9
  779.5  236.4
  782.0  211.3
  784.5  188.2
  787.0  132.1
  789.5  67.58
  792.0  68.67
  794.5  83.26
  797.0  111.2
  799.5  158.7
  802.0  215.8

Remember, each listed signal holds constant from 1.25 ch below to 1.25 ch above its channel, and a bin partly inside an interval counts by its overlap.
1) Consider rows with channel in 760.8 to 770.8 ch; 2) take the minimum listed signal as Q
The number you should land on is 193.9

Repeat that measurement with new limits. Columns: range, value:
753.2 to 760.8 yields 137.6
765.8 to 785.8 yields 188.2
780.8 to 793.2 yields 67.58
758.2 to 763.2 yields 158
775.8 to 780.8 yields 236.4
